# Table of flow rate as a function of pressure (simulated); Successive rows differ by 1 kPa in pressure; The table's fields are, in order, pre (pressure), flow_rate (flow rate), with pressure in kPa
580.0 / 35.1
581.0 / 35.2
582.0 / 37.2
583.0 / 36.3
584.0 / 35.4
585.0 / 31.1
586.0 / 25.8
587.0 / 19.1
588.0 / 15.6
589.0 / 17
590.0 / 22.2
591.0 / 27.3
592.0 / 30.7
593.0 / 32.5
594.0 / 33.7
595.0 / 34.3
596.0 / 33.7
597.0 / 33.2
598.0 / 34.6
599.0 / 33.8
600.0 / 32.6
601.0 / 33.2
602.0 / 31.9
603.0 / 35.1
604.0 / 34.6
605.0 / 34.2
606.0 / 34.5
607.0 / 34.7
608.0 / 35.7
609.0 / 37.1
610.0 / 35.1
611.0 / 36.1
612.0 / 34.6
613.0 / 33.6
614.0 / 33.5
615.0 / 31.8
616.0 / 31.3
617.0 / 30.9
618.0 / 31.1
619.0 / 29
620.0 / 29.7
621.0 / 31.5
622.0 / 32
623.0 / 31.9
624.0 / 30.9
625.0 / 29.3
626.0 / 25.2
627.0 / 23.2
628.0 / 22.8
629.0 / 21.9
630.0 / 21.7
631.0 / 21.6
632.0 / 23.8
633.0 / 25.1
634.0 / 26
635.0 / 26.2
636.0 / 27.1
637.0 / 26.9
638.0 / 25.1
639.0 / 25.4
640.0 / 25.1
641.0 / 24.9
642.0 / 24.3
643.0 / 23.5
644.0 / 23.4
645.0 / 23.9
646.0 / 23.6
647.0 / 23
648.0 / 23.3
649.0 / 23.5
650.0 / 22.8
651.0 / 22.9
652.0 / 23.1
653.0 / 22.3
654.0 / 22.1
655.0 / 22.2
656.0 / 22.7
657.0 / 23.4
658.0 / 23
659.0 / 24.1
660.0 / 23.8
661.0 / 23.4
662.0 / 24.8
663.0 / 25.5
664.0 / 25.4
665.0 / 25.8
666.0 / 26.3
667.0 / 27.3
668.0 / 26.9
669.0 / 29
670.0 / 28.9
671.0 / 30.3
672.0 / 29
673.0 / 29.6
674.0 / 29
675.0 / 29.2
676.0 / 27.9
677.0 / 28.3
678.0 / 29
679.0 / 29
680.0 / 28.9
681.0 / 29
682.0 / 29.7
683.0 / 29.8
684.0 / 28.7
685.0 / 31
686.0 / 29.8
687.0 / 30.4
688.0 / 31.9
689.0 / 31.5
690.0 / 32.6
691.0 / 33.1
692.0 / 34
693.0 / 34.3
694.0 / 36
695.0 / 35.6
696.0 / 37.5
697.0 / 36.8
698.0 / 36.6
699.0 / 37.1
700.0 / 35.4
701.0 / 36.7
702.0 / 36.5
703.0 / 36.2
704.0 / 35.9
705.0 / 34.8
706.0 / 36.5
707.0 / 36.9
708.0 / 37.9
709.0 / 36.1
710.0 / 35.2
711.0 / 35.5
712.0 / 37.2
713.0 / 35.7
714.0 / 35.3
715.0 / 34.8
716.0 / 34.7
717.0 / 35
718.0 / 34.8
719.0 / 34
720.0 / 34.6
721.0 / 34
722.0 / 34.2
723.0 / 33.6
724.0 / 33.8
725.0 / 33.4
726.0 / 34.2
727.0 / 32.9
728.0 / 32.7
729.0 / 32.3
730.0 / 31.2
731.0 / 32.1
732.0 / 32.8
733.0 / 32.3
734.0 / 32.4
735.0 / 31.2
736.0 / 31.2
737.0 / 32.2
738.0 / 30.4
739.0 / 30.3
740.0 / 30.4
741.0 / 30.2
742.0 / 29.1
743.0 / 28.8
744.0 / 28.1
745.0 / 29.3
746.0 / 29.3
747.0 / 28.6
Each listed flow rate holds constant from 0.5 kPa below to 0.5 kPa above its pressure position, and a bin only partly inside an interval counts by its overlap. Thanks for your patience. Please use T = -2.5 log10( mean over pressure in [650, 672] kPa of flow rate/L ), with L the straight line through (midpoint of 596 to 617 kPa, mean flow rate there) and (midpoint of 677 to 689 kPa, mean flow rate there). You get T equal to 0.23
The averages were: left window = 34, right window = 29.8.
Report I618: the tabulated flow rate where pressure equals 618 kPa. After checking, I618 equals 31.1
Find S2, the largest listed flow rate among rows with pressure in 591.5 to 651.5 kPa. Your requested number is 37.1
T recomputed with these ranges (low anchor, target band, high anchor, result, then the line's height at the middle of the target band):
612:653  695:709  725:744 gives -0.218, 29.9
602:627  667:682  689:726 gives 0.187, 34.3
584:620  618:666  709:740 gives 0.268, 32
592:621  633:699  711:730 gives 0.222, 33.8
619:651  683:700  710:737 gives -0.093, 30.7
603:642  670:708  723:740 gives -0.050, 31.1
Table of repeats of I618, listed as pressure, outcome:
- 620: 29.7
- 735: 31.2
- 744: 28.1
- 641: 24.9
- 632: 23.8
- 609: 37.1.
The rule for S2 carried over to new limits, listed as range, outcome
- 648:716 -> 37.9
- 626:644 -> 27.1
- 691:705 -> 37.5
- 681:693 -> 34.3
